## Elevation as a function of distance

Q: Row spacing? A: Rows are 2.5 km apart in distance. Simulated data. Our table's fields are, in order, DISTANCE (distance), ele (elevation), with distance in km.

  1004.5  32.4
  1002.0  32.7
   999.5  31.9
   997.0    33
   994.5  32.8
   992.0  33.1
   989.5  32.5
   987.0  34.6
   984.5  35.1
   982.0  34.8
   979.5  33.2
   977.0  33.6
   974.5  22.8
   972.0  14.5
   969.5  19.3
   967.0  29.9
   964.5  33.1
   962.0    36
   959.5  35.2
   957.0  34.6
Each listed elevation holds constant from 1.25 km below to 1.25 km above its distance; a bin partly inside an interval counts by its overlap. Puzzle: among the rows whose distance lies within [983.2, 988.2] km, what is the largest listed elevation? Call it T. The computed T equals 35.1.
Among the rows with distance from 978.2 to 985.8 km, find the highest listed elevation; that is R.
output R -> 35.1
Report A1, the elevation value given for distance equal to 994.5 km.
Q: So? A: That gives 32.8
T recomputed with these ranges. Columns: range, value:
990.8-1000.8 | 33.1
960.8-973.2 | 36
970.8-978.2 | 33.6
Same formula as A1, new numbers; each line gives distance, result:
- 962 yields 36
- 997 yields 33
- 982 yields 34.8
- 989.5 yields 32.5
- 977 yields 33.6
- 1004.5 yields 32.4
